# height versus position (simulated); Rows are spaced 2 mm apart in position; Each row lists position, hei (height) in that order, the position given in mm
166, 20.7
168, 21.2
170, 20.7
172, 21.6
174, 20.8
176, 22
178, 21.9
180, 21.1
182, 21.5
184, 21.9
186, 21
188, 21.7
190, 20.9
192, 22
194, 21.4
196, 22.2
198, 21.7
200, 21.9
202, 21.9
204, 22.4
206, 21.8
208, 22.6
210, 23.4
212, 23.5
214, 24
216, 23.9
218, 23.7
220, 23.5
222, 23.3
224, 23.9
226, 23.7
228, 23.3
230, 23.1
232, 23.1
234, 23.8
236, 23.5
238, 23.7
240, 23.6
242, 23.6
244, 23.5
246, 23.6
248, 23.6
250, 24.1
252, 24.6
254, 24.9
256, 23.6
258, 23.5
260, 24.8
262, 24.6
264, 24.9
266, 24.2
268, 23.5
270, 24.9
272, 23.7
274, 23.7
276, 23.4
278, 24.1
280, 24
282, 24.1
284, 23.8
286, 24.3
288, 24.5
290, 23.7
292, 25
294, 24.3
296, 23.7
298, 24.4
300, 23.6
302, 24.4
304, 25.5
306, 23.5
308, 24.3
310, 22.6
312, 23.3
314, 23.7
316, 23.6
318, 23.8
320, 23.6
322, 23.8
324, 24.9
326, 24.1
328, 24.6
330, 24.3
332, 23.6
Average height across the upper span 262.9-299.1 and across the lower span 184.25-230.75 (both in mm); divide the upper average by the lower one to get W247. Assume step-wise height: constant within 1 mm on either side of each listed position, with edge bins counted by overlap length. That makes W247 1.1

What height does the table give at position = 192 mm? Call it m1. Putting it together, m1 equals 22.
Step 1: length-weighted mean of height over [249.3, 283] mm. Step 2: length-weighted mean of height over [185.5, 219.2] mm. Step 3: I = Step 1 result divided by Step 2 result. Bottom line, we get 1.08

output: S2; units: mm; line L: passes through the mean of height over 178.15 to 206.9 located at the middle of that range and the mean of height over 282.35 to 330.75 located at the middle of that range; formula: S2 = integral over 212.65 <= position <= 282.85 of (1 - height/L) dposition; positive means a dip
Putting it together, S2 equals -3.2 mm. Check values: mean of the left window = 21.7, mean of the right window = 24.1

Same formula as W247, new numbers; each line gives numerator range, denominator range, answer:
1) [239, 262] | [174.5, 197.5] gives 1.11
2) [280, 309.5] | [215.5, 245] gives 1.03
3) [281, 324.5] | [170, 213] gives 1.10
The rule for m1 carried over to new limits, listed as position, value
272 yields 23.7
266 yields 24.2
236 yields 23.5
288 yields 24.5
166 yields 20.7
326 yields 24.1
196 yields 22.2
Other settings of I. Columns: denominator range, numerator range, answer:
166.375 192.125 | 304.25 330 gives 1.12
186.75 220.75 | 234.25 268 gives 1.07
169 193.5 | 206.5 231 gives 1.09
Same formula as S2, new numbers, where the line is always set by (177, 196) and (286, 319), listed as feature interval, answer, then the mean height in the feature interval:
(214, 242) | -1.4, 23.6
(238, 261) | -1.1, 23.9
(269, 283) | -0.3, 24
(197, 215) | -0.5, 22.6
